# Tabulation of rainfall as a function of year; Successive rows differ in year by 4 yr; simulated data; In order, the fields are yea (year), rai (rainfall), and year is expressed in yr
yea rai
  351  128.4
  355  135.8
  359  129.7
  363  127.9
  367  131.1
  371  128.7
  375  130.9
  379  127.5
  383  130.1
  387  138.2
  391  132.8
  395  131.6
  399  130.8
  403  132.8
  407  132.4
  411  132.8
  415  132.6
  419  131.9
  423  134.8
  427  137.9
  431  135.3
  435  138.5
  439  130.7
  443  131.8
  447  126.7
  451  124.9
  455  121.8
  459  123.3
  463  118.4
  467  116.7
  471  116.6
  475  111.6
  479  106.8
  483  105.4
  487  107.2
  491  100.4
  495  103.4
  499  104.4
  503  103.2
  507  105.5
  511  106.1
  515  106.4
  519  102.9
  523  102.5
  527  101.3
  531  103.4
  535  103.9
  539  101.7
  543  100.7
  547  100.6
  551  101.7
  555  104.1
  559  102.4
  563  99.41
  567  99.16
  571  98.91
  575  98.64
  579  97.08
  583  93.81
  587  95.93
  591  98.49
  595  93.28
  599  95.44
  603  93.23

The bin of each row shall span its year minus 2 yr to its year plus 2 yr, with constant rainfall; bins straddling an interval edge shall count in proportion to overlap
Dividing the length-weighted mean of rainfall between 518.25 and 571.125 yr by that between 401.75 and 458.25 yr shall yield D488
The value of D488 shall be 0.77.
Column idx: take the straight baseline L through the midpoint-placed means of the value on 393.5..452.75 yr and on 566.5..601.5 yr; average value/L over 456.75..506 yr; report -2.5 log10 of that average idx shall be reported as 0.09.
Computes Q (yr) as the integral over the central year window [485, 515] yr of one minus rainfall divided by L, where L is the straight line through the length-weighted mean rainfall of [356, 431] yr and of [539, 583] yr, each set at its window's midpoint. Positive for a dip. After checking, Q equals 1.9 yr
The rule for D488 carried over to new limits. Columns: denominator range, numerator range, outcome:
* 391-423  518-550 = 0.77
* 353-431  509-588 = 0.76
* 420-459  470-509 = 0.81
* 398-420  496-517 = 0.79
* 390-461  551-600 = 0.75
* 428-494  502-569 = 0.86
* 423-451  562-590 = 0.73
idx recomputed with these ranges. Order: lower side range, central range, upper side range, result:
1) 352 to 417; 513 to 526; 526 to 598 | 0.04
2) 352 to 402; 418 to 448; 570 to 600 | -0.10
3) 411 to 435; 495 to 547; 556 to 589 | 0.08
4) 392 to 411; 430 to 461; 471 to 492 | -0.09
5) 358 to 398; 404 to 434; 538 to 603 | -0.09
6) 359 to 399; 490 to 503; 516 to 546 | 0.06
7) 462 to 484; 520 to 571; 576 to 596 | 0.00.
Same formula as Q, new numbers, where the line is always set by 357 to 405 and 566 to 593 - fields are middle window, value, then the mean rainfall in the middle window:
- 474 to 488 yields 0.8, 108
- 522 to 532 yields 0.4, 102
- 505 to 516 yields 0.3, 106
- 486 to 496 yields 0.8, 103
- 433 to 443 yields -1.0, 134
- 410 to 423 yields -0.8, 133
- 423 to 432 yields -1.0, 136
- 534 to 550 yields 0.3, 102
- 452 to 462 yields -0.4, 122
